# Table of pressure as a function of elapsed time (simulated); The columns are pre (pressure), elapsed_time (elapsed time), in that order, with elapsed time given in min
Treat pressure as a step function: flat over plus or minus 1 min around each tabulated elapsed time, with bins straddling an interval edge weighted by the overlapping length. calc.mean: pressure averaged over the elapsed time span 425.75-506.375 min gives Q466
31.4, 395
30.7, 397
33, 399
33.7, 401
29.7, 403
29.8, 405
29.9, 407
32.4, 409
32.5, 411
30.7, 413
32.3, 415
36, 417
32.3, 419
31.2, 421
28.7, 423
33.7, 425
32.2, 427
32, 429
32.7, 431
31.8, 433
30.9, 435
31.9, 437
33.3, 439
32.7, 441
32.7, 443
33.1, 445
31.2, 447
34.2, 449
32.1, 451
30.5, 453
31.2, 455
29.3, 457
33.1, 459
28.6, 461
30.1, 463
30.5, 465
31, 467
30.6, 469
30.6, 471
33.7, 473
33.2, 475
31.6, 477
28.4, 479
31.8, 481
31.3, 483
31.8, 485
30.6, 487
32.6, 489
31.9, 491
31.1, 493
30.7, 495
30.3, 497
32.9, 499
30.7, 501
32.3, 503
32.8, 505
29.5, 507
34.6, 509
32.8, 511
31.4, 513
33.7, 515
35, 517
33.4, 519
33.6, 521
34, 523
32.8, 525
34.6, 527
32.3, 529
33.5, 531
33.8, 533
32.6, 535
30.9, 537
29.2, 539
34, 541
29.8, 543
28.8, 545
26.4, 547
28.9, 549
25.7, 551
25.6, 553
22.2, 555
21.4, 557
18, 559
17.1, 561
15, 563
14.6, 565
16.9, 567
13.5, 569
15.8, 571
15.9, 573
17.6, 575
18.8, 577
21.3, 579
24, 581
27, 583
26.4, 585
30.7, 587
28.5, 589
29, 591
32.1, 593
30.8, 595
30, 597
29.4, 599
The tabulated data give 31.6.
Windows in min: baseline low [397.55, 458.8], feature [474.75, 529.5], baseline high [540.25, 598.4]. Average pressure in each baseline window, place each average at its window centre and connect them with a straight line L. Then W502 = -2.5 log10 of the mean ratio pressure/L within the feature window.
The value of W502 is -0.17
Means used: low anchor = 31.9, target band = 32.2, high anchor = 23.6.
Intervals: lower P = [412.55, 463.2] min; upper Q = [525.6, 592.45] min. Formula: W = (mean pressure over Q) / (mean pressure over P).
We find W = 0.78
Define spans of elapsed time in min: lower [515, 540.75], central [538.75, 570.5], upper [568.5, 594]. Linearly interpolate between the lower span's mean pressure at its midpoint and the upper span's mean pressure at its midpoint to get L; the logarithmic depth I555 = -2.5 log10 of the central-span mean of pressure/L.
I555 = 0.25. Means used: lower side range 33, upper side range 23.3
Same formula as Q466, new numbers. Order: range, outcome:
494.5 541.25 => 32.6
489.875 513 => 31.8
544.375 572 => 20.6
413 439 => 32.1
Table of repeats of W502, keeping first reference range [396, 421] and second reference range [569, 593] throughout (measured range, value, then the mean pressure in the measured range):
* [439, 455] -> -0.08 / 32.3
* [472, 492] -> -0.13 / 31.7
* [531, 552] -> -0.20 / 30.2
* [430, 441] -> -0.06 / 32.2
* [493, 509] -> -0.16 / 31.5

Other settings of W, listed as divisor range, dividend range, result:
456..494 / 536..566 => 0.79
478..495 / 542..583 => 0.67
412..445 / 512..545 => 1.01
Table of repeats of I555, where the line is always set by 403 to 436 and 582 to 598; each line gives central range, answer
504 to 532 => -0.10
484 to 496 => -0.02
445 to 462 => 0.00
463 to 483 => -0.01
